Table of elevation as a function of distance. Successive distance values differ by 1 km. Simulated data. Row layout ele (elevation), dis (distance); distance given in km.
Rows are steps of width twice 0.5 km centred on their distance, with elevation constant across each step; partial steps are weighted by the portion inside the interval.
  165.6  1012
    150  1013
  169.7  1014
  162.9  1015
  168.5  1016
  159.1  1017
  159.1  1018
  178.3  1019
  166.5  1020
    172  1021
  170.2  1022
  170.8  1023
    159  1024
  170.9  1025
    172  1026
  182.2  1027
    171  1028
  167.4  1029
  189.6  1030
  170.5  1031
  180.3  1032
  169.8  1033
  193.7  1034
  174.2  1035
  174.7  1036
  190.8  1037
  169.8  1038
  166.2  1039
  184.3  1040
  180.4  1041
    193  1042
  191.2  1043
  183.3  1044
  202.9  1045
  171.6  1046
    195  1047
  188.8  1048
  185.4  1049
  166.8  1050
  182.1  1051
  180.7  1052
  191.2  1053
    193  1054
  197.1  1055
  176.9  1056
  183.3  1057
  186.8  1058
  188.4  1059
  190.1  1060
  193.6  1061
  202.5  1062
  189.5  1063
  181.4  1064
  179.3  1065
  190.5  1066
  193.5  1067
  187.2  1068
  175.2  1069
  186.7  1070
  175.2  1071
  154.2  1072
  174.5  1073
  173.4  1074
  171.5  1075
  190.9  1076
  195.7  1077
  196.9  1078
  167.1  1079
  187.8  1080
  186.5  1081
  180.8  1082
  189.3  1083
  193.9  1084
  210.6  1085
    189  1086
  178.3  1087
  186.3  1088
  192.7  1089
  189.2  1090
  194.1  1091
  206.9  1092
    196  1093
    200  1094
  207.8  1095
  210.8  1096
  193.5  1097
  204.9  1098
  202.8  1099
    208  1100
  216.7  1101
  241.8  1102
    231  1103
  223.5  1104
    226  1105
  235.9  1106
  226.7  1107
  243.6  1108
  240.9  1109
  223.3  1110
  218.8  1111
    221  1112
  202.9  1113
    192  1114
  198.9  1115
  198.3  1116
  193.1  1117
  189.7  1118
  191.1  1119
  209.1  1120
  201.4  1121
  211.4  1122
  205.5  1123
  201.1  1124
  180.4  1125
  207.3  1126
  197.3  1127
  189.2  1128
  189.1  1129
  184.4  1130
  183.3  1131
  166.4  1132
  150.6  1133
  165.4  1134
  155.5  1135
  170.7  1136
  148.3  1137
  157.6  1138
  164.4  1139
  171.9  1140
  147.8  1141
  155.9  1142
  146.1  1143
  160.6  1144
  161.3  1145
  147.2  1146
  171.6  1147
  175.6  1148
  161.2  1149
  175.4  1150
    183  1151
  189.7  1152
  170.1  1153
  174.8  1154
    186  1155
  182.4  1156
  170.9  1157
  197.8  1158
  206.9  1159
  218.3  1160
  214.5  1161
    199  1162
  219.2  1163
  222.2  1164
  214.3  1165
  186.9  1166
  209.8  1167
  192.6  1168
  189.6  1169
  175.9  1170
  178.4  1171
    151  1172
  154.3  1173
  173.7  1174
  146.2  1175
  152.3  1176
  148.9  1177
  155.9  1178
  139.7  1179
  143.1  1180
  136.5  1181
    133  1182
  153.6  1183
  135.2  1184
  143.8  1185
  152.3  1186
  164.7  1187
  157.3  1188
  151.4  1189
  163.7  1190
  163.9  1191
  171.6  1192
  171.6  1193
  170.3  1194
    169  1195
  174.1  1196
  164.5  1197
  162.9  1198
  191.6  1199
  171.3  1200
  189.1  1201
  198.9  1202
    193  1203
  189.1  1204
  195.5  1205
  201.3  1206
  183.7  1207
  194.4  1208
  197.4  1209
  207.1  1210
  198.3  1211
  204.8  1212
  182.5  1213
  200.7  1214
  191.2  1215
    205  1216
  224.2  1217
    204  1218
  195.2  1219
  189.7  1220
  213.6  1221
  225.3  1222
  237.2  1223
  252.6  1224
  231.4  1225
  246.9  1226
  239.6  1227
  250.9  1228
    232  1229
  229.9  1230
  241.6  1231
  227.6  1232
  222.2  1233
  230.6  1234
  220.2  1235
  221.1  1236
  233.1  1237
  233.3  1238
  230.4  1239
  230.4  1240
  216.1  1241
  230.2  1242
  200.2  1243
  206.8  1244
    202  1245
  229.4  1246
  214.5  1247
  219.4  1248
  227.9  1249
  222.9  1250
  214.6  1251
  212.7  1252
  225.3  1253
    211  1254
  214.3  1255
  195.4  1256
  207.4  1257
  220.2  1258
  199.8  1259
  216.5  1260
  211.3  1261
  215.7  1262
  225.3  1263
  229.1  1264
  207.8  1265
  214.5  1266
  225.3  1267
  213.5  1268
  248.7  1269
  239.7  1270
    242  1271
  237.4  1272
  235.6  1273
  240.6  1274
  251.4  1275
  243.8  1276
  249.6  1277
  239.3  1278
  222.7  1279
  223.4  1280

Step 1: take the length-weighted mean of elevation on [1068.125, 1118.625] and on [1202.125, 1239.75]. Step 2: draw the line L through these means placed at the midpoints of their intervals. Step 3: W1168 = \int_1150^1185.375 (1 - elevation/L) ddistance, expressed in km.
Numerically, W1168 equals 5.6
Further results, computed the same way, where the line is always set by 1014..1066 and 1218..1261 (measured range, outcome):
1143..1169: 2.21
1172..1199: 6.92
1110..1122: -0.44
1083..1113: -2.86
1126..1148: 3.62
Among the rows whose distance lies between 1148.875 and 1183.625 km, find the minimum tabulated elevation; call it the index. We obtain 133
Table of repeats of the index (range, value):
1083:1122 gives 178.3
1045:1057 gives 166.8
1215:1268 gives 189.7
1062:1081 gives 154.2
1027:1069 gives 166.2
